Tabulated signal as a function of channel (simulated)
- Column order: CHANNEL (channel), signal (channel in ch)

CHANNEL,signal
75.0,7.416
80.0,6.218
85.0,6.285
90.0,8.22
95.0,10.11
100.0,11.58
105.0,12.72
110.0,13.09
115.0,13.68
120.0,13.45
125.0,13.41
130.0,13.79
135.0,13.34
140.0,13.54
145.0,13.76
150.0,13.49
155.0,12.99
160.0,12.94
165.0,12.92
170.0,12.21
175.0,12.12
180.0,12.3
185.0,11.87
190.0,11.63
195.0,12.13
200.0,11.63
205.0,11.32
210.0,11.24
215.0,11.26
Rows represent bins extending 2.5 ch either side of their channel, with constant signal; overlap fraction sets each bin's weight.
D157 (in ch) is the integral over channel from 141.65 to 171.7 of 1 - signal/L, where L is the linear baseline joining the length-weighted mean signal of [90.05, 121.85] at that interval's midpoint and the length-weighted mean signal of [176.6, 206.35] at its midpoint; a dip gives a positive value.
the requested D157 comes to -2.9 ch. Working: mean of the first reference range 12.1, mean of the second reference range 11.8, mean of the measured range 13.1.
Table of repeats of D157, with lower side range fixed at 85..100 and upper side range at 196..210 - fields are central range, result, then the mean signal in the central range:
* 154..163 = -2.1 ch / 13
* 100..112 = -4.1 ch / 12.6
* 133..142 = -3.0 ch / 13.4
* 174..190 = -1.4 ch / 12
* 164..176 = -1.8 ch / 12.4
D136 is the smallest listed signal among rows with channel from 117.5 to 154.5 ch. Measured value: 13.34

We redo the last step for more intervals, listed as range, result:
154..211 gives 11.24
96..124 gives 11.58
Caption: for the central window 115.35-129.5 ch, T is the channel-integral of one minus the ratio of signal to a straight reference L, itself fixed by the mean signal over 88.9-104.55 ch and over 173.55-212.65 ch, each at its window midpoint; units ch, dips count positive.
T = -3.5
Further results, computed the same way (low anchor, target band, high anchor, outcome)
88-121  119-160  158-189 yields -4.6 ch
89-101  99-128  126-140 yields -3.4 ch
